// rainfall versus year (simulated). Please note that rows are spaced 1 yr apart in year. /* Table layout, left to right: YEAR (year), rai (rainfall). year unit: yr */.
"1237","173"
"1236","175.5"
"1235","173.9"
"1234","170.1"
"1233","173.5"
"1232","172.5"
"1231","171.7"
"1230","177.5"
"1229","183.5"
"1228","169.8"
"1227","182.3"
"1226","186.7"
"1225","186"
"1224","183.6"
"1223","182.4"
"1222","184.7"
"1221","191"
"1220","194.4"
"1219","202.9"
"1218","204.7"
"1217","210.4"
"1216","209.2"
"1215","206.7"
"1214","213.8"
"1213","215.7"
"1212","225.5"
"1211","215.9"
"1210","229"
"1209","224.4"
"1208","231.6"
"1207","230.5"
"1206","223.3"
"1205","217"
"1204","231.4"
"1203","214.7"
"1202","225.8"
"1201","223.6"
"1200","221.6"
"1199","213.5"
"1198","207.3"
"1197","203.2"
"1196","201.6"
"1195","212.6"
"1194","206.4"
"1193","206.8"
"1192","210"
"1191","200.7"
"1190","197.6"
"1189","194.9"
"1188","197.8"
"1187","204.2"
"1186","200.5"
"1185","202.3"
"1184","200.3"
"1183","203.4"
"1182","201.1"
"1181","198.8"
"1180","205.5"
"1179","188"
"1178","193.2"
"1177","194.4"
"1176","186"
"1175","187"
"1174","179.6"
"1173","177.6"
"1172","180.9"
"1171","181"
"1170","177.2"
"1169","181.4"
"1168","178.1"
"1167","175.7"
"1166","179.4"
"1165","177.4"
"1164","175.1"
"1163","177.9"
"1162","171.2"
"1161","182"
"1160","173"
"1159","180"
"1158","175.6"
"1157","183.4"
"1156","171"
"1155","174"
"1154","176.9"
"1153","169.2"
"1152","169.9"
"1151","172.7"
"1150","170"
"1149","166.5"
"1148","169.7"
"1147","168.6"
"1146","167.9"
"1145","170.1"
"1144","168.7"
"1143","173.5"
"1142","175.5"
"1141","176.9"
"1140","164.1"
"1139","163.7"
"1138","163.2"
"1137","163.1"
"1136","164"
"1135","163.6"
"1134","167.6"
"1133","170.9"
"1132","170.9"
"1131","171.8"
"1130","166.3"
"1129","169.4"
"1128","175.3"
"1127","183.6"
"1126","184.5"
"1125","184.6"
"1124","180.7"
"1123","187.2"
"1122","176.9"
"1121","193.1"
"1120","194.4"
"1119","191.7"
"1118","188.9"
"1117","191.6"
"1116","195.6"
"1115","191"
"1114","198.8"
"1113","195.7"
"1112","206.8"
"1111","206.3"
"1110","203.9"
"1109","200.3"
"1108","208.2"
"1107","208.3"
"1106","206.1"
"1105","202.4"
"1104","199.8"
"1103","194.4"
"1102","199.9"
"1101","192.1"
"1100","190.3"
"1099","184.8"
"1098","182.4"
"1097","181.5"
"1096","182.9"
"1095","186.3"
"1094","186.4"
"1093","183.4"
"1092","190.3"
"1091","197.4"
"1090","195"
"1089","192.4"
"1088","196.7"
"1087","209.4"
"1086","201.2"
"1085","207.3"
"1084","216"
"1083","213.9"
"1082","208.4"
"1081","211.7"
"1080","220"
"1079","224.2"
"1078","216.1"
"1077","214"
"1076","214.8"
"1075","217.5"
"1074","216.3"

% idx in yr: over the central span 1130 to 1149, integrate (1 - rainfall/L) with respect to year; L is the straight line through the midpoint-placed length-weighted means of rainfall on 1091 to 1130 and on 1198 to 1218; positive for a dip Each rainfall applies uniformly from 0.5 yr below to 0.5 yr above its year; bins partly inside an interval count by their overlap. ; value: 3.0 yr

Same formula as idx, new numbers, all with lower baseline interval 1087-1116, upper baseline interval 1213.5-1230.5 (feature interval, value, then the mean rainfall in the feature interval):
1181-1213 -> -3.17 yr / 212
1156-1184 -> 1.41 yr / 184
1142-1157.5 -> 1.80 yr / 172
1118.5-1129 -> 0.56 yr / 184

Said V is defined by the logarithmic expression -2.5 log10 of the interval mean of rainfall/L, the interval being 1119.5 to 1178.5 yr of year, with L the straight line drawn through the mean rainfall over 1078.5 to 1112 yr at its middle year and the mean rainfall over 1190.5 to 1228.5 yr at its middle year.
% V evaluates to 0.16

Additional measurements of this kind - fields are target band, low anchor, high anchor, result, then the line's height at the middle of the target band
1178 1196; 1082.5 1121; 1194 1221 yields 0.05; 212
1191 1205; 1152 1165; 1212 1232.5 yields -0.15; 186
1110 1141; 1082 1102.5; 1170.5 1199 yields 0.08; 196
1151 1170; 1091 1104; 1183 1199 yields 0.13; 199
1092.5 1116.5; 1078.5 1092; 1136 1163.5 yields 0.00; 196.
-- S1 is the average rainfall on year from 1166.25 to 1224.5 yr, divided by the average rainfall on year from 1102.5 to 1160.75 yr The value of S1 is 1.12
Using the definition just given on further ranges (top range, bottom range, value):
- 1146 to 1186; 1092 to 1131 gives 0.95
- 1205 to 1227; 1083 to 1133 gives 1.08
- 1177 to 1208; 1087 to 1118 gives 1.07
